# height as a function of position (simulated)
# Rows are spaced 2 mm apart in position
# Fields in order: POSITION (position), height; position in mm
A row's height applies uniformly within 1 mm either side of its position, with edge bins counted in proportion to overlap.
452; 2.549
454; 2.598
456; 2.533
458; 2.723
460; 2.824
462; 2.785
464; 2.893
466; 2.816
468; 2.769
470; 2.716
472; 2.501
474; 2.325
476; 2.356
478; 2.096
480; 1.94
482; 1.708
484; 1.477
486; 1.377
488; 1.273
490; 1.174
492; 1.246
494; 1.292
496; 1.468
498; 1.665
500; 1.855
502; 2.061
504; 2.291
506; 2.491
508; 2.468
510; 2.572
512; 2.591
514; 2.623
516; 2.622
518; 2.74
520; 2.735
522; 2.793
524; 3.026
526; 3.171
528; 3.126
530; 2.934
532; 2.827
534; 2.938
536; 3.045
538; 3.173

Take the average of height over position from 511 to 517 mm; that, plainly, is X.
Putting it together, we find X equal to 2.61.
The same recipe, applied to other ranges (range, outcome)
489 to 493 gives 1.21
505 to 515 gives 2.55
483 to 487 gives 1.43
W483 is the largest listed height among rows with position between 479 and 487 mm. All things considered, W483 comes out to 1.94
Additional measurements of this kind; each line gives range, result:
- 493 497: 1.468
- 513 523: 2.793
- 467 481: 2.769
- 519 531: 3.171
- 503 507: 2.491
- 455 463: 2.824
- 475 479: 2.356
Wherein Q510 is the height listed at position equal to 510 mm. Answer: 2.572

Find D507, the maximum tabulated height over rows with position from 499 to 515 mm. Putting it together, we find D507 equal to 2.623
